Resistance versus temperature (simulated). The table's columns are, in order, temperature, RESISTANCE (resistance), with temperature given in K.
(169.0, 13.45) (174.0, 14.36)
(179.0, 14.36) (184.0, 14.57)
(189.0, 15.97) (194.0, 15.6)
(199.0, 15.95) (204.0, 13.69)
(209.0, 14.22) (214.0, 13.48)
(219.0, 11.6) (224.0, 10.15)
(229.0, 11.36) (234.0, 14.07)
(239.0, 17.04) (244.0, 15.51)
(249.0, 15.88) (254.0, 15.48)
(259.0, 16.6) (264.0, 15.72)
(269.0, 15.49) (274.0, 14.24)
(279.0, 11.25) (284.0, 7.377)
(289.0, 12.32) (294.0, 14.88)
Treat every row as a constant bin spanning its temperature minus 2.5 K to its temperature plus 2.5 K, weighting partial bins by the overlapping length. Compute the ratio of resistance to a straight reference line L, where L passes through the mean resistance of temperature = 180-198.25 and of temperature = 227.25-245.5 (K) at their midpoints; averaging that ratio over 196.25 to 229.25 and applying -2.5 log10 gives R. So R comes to 0.15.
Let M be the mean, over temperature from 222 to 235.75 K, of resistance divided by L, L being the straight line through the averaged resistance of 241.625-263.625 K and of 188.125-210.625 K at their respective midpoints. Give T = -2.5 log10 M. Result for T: 0.30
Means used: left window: 15.1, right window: 15.9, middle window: 11.8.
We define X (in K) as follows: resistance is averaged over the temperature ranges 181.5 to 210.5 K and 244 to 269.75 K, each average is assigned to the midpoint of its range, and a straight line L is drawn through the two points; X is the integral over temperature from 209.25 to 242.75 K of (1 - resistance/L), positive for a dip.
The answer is 5.0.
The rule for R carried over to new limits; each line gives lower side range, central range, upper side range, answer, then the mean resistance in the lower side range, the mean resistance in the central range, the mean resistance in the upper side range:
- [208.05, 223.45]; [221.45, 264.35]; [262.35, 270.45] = -0.02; 12.6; 14.6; 15.6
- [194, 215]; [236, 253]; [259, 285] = -0.15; 14.5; 16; 13.5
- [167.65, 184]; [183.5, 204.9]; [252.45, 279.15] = -0.07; 14.2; 15.3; 15.1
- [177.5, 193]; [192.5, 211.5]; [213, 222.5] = -0.10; 15.1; 14.8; 12.1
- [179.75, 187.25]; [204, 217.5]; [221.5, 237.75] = -0.03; 14.7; 13.7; 12.3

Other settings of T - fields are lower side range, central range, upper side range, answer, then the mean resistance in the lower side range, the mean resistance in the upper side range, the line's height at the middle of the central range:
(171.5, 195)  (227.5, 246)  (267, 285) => -0.09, 14.9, 12.4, 13.5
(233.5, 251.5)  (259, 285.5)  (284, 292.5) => -0.04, 15.8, 11.2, 12.8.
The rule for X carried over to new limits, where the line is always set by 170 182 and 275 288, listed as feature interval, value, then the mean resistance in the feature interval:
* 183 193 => -1.18 K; 15.4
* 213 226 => 1.04 K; 11.6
